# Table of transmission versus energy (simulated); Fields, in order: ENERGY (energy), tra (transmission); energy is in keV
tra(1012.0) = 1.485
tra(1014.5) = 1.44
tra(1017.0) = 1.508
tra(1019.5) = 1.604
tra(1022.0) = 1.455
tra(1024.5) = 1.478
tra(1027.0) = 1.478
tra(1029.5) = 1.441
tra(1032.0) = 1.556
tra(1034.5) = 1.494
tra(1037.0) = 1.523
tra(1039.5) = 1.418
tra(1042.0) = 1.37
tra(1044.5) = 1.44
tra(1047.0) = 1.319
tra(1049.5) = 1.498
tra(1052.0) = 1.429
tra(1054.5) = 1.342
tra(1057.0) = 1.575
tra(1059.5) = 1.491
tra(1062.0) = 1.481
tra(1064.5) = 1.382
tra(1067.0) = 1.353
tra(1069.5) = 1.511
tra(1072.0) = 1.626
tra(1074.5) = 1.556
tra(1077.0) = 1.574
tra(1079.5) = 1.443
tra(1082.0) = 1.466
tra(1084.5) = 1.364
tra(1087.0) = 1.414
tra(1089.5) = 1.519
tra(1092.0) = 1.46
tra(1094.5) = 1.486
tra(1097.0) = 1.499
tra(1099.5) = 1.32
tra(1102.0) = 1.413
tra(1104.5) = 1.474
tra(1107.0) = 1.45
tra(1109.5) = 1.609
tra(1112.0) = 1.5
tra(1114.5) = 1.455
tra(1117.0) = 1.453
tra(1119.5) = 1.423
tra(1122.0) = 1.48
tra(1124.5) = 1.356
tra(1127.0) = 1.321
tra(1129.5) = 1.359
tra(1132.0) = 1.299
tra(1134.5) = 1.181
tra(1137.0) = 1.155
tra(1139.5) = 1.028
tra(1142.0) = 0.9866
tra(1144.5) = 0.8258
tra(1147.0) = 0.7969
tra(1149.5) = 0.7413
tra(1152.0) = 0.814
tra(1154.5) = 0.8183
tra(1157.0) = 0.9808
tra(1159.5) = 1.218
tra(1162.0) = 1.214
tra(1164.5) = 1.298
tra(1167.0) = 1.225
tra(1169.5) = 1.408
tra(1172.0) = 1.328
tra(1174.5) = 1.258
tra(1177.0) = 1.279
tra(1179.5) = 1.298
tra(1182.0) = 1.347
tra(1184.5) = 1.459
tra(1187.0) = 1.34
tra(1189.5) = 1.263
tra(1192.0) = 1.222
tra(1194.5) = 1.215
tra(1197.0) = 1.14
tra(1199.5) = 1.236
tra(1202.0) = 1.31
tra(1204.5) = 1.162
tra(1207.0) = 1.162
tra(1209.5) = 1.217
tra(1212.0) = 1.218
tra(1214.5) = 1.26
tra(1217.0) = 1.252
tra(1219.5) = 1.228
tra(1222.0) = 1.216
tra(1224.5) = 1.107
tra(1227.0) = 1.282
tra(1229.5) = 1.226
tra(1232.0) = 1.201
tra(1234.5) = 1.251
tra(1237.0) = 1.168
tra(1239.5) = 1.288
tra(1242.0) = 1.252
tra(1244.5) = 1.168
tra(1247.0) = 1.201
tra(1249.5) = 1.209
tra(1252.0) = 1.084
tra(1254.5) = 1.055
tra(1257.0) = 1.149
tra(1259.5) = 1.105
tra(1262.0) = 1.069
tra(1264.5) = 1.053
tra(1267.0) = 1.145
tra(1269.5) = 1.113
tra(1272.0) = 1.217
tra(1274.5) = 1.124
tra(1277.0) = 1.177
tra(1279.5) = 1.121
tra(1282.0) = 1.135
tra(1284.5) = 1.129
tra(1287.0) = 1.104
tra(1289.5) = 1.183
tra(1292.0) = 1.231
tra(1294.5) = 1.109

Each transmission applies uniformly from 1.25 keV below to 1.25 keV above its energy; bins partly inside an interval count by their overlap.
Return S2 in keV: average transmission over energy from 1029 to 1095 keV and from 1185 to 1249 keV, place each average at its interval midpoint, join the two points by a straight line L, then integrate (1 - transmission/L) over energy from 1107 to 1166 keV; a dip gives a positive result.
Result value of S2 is 7.0 keV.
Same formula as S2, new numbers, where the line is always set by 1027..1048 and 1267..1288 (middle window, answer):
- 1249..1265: 0.9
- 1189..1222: 0.3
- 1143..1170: 5.7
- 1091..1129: -2.5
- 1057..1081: -1.5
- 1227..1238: -0.2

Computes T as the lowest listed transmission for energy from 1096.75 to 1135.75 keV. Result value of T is 1.181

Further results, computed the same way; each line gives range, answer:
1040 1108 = 1.319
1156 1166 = 0.9808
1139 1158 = 0.7413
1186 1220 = 1.14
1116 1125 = 1.356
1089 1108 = 1.32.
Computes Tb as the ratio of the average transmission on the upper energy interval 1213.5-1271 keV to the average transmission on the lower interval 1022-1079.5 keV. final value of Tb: 0.8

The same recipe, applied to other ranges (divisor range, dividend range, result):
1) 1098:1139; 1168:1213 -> 0.92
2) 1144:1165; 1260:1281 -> 1.17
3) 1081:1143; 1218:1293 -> 0.85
